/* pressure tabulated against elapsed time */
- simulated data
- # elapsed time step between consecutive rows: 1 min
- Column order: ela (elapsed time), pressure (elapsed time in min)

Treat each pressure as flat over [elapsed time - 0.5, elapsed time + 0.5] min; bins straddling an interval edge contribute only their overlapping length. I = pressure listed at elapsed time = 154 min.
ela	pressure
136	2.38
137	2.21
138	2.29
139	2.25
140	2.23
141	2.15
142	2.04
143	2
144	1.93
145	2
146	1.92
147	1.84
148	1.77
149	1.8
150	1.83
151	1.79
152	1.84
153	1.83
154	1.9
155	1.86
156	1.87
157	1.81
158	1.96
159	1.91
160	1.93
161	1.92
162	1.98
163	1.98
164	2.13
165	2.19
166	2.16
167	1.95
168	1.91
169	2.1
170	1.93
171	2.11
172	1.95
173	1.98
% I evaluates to 1.9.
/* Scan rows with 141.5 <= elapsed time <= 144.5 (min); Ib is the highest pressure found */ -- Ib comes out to 2.04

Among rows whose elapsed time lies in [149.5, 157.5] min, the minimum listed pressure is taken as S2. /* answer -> 1.79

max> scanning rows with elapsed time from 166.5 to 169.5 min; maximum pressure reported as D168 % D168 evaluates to 2.1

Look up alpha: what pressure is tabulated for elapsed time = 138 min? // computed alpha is 2.29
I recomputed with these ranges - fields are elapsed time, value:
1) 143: 2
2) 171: 2.11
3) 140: 2.23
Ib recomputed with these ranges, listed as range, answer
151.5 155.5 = 1.9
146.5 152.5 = 1.84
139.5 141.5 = 2.23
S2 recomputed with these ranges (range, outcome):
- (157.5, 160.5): 1.91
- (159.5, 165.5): 1.92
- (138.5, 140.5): 2.23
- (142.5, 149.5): 1.77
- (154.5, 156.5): 1.86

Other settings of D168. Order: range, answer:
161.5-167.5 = 2.19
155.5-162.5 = 1.98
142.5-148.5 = 2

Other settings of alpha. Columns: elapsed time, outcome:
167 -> 1.95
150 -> 1.83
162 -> 1.98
